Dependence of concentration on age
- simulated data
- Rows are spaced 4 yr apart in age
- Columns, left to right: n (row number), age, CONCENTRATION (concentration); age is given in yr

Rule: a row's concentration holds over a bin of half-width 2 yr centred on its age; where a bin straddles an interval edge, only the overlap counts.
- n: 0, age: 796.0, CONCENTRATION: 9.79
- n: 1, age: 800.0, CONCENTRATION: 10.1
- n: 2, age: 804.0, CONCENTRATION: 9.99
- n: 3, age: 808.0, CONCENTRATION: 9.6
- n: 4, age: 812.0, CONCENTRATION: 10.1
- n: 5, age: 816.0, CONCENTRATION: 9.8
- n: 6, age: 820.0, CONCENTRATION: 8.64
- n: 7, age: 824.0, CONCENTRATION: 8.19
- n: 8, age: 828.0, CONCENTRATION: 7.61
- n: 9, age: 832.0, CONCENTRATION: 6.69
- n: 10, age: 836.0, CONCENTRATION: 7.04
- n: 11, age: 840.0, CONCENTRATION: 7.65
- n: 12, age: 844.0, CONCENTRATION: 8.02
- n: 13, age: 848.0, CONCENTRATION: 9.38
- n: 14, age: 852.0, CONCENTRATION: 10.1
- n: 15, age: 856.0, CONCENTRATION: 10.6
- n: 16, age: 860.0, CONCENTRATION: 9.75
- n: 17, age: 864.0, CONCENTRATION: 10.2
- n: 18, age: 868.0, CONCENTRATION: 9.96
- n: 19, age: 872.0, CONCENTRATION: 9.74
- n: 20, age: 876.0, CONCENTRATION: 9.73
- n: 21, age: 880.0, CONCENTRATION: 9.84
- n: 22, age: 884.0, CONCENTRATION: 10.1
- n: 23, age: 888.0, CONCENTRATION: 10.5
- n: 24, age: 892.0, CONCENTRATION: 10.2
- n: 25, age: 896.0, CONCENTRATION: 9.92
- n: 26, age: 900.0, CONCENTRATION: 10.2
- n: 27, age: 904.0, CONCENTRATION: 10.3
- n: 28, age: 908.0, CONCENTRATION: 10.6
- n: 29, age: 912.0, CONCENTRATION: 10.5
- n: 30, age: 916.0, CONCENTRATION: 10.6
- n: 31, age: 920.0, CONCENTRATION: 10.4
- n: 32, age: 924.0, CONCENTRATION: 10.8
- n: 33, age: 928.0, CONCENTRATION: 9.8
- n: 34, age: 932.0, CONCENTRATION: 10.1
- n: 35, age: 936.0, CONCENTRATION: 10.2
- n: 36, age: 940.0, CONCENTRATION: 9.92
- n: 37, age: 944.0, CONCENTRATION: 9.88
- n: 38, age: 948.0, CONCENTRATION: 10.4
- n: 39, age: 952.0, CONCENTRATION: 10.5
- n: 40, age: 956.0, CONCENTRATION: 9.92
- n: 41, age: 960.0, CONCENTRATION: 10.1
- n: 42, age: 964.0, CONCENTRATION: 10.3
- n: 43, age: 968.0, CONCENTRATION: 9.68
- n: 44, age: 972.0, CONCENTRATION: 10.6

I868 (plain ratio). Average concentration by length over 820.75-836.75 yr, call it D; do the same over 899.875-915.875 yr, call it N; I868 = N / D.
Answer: 1.39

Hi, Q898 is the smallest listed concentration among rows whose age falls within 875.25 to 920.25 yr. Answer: 9.73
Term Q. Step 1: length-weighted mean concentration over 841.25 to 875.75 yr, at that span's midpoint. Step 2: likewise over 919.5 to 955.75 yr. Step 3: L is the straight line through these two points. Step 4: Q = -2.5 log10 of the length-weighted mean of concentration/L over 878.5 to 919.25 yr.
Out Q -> -0.04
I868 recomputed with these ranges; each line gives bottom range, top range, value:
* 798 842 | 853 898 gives 1.16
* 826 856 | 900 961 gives 1.25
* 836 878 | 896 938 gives 1.10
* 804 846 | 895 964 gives 1.22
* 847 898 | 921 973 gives 1.02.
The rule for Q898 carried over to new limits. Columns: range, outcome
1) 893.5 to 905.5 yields 9.92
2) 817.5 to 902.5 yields 6.69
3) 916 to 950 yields 9.8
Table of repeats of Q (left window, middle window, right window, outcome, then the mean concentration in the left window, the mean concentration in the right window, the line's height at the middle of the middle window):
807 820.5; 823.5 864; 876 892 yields 0.147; 9.63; 10.1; 9.83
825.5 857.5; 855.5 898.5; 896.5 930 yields -0.078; 8.35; 10.4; 9.35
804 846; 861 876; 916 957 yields -0.092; 8.41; 10.2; 9.12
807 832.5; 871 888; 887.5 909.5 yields -0.004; 8.74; 10.3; 9.9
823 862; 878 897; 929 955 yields -0.098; 8.51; 10.1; 9.25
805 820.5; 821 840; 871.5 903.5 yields 0.288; 9.65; 10.1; 9.75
